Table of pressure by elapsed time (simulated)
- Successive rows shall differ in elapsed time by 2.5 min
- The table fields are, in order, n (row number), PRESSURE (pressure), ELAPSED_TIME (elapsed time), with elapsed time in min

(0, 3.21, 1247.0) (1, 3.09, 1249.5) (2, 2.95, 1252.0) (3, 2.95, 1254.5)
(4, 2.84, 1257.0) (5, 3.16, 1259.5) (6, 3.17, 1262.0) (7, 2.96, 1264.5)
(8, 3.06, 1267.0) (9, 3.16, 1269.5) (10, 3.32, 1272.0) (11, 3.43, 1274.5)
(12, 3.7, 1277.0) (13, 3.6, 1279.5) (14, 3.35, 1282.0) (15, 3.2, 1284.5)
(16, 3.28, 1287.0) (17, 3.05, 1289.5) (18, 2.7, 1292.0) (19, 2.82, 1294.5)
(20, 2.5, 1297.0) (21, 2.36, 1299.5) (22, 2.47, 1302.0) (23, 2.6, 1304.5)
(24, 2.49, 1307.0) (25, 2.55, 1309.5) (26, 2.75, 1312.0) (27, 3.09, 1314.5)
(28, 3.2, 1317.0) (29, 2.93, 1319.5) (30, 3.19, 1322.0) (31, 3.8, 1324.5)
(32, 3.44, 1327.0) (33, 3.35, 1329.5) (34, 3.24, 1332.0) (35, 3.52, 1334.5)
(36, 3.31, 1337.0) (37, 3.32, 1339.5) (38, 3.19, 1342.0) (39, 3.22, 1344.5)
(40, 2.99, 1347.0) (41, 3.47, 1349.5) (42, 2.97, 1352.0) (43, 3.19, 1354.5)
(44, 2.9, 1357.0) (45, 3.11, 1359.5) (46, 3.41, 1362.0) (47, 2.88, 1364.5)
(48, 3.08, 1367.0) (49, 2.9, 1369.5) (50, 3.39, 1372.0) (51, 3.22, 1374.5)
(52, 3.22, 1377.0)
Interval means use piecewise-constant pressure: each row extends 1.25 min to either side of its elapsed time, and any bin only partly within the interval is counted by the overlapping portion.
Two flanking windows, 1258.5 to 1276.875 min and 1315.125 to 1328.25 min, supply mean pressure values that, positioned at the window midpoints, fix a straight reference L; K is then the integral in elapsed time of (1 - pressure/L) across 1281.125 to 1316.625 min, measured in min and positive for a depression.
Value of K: 4.98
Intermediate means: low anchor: 3.21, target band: 2.8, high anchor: 3.3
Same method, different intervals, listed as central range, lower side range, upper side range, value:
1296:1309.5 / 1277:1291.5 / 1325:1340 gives 3.4 min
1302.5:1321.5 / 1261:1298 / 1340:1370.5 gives 2.0 min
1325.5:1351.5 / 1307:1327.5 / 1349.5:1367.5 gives -1.8 min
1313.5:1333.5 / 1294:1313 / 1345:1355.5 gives -3.4 min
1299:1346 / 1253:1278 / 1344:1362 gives 1.2 min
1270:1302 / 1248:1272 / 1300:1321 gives -2.0 min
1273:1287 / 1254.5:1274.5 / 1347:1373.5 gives -1.5 min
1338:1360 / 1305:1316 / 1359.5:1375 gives -1.1 min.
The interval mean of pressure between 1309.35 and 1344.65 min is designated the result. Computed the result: 3.23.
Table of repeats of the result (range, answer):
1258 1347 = 3.1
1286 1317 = 2.74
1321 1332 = 3.43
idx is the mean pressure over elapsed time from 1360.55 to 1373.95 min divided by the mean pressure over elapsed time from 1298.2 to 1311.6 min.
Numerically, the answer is 1.25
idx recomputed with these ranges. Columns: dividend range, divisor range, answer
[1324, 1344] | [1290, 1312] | 1.30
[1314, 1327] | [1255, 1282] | 1.01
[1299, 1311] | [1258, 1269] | 0.81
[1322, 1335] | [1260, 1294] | 1.07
